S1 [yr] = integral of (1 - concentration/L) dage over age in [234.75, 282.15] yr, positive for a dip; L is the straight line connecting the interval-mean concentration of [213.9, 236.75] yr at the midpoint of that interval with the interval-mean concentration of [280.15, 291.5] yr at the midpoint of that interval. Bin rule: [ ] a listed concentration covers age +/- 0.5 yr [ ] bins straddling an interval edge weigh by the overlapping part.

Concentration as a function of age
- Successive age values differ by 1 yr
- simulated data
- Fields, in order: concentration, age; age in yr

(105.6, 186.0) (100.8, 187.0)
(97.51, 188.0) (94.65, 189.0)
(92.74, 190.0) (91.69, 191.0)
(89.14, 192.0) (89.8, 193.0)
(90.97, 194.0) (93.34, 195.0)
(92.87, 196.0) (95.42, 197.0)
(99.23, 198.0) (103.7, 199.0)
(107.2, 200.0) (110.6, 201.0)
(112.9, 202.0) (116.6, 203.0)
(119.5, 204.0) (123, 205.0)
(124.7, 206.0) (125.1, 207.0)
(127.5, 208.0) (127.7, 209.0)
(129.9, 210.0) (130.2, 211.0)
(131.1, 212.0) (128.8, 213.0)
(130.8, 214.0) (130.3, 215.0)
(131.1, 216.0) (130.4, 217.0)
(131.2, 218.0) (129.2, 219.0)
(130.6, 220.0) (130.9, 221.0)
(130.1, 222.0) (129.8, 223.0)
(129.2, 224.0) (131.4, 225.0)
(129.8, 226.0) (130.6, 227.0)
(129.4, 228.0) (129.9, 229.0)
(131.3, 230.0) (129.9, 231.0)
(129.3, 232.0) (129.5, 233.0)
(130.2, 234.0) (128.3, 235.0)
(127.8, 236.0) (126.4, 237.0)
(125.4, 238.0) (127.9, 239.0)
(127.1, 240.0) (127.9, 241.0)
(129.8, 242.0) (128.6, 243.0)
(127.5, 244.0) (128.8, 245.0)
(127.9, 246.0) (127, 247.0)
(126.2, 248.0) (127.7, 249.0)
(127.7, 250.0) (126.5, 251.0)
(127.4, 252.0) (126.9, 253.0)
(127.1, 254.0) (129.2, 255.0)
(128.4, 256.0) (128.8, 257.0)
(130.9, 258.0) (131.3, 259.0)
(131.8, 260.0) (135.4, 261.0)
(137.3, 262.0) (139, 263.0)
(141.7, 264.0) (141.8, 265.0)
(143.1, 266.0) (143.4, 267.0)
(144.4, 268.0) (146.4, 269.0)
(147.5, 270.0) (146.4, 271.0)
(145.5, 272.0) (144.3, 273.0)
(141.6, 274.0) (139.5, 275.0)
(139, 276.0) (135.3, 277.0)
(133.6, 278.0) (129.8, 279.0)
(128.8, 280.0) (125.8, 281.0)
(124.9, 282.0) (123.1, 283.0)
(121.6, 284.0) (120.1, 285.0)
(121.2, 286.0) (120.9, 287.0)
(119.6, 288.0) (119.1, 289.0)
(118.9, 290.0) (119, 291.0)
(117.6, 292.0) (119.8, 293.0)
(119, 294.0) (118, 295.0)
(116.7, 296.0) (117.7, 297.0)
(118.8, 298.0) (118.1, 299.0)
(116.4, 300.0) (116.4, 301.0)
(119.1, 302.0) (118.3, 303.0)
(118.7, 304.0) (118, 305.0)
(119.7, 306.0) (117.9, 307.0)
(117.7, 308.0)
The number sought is -3.0 yr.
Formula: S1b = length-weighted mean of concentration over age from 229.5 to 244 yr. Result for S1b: 128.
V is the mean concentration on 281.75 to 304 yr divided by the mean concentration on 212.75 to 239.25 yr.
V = 0.9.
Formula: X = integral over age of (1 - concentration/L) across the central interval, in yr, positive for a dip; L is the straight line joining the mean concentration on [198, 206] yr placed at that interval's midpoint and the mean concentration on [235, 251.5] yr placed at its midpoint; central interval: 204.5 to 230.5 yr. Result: -2.4 yr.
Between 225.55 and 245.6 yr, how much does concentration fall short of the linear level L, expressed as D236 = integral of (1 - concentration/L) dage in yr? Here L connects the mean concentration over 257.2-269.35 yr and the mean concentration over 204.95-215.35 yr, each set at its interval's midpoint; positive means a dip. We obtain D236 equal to 0.7 yr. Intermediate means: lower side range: 128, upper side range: 139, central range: 129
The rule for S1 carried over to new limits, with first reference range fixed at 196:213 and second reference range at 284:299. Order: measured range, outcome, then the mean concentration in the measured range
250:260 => -0.87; 129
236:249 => -1.04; 128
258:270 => -2.13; 140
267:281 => -2.48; 140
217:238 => -2.11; 130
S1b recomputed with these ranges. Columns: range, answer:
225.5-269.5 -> 131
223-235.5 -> 130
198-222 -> 124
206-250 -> 129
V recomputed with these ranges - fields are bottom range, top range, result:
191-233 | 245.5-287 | 1.11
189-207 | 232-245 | 1.24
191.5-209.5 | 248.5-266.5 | 1.22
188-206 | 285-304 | 1.16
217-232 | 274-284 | 1.01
